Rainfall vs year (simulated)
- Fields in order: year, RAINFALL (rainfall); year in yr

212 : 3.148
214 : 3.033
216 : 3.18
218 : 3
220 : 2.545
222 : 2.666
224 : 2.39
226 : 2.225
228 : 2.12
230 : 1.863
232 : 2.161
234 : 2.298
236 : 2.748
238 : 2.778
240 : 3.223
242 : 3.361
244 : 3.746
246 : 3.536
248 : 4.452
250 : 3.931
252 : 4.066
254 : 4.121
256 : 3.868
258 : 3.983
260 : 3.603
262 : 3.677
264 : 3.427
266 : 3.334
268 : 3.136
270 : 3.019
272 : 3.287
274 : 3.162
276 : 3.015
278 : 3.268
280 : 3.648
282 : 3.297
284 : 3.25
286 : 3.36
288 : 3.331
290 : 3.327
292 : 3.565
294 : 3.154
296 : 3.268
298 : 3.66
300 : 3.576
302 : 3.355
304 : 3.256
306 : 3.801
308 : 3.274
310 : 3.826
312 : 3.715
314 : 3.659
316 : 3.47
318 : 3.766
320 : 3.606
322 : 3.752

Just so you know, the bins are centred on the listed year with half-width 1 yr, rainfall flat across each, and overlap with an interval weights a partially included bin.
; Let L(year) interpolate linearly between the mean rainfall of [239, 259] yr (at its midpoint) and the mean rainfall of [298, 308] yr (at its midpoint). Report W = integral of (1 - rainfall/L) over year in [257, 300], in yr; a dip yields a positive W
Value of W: 3.2 yr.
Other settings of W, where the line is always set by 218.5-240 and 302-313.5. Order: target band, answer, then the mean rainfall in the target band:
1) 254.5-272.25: -3.6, 3.51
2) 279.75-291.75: -0.4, 3.36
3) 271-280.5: -0.5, 3.26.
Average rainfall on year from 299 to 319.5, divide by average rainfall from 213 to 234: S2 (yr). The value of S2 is 1.42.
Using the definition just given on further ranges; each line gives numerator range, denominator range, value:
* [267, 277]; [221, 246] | 1.17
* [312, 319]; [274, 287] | 1.11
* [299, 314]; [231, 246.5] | 1.20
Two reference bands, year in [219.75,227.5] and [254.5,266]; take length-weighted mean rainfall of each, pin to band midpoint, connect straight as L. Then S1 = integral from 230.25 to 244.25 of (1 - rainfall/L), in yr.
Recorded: 0.6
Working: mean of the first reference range 2.43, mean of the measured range 2.8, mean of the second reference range 3.7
